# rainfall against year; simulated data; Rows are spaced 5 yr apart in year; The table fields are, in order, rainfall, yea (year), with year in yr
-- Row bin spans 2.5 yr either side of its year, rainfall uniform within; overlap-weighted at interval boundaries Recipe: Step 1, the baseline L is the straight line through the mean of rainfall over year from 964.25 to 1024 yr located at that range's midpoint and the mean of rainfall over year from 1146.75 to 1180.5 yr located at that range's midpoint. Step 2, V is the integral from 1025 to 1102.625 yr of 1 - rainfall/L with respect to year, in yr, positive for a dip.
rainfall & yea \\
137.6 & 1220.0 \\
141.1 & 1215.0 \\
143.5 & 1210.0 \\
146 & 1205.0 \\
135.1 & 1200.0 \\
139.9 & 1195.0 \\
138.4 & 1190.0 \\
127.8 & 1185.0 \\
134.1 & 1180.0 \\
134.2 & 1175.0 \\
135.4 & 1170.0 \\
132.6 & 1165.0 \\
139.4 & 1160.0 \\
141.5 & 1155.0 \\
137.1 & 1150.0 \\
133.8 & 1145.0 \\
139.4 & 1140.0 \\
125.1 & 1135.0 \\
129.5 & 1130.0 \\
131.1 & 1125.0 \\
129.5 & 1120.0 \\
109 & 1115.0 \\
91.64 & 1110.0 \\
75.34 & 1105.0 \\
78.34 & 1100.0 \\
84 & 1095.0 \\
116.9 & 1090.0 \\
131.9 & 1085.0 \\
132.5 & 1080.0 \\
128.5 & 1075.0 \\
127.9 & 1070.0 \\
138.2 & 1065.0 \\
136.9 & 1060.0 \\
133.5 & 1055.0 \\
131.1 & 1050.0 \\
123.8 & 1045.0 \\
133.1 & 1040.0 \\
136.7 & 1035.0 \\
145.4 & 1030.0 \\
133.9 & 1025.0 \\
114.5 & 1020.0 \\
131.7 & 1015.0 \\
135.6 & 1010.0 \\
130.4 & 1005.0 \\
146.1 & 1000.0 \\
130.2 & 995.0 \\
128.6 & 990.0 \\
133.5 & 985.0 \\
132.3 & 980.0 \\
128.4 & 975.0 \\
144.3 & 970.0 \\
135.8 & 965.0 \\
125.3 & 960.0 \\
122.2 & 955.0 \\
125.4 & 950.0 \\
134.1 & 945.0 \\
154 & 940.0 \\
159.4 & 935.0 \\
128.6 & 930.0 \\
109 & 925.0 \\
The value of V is 5.00 yr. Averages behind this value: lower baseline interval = 133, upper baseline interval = 136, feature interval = 125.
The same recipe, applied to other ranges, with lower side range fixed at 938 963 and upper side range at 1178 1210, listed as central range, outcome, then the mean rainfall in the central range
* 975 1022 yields 0.5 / 131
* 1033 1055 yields 0.4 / 131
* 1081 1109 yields 7.5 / 98.9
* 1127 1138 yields 0.6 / 128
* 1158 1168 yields 0.1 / 136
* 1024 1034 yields -0.5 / 140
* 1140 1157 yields -0.2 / 138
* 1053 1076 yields 0.2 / 133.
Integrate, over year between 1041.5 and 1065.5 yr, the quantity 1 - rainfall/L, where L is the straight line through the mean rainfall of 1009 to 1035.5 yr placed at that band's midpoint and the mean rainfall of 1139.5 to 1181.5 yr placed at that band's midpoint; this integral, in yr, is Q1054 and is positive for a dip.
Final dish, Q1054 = 0.2 yr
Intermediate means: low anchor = 133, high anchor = 136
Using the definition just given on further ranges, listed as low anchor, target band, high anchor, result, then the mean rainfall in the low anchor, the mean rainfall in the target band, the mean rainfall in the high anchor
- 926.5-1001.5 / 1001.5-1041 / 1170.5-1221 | 0.72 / 135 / 133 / 138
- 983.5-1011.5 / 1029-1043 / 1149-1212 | -0.25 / 134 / 137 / 137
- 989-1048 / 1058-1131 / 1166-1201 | 9.81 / 133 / 116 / 135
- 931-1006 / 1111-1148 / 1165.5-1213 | 2.63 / 135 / 127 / 137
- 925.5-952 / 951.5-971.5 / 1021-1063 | 0.91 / 138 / 131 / 134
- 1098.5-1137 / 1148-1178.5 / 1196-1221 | -2.84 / 109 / 137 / 141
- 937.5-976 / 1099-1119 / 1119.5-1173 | 6.22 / 134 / 92.4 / 134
